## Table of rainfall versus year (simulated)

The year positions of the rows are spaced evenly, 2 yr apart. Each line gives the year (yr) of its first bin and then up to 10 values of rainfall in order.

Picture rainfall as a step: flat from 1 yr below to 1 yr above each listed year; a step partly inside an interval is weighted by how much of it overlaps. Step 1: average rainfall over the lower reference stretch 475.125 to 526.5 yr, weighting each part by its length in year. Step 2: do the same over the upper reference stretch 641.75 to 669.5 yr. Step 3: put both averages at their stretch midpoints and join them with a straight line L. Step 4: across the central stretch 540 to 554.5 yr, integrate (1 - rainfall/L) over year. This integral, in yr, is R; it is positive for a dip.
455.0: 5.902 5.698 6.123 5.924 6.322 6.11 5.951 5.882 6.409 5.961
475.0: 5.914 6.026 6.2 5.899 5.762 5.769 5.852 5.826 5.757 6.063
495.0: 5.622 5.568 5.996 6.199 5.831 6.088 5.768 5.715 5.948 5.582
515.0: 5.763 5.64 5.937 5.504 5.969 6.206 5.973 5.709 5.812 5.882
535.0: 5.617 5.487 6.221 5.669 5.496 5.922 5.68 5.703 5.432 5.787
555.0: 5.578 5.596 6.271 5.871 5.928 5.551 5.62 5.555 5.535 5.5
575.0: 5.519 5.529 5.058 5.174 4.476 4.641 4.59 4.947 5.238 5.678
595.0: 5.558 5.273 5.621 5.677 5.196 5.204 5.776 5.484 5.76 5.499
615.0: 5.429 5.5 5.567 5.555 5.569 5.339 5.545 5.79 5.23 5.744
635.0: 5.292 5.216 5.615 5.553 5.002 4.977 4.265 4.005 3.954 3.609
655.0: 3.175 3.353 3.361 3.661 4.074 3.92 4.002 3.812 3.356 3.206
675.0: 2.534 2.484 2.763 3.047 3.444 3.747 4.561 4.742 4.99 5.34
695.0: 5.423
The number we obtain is -1.0 yr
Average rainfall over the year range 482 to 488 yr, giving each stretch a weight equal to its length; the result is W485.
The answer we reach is 5.79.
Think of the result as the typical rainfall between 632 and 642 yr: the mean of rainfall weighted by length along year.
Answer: 5.48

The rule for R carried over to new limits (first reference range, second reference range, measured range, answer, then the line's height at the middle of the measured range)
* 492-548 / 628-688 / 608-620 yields -2.3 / 4.64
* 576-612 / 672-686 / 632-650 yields -4.6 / 4.03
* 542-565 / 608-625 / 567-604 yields 2.4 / 5.64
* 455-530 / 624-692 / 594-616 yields -3.4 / 4.76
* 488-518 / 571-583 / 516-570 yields -2.2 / 5.54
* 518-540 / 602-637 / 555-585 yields 1.1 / 5.69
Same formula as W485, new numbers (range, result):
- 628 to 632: 5.51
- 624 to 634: 5.53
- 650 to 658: 3.52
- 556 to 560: 5.93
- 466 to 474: 6.05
